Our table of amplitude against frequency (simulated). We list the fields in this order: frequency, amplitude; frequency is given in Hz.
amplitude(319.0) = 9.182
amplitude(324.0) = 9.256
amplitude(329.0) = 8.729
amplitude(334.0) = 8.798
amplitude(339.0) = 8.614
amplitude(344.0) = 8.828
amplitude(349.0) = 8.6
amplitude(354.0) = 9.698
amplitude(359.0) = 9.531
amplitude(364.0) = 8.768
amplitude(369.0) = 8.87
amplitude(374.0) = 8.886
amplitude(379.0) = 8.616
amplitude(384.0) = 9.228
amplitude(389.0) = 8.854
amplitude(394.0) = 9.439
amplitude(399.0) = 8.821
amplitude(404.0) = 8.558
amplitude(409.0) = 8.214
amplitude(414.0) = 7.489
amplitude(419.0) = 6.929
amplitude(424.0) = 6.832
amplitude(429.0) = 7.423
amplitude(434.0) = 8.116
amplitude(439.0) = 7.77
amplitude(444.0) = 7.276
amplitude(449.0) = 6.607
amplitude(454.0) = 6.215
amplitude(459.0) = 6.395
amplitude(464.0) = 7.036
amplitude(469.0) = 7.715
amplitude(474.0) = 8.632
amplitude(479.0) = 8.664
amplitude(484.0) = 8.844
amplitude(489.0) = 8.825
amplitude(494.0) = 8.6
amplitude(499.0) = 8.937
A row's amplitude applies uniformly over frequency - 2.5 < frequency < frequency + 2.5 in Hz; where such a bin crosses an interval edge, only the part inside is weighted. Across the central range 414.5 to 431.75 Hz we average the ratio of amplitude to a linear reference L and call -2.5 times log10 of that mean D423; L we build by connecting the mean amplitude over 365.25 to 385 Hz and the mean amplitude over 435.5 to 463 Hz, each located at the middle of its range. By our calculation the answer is 0.070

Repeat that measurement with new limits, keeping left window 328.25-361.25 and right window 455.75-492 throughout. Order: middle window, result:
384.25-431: 0.05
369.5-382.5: -0.01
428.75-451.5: 0.11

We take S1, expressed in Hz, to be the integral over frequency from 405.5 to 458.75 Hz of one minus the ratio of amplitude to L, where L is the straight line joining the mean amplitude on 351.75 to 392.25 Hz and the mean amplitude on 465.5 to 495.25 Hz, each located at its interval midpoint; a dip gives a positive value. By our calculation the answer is 9.0 Hz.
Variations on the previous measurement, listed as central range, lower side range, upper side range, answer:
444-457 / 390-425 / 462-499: 2.7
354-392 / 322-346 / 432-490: -2.5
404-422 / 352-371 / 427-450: 0.9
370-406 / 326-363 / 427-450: -2.8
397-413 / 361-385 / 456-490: 0.3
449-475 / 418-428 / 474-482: 3.6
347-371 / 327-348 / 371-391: -0.8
